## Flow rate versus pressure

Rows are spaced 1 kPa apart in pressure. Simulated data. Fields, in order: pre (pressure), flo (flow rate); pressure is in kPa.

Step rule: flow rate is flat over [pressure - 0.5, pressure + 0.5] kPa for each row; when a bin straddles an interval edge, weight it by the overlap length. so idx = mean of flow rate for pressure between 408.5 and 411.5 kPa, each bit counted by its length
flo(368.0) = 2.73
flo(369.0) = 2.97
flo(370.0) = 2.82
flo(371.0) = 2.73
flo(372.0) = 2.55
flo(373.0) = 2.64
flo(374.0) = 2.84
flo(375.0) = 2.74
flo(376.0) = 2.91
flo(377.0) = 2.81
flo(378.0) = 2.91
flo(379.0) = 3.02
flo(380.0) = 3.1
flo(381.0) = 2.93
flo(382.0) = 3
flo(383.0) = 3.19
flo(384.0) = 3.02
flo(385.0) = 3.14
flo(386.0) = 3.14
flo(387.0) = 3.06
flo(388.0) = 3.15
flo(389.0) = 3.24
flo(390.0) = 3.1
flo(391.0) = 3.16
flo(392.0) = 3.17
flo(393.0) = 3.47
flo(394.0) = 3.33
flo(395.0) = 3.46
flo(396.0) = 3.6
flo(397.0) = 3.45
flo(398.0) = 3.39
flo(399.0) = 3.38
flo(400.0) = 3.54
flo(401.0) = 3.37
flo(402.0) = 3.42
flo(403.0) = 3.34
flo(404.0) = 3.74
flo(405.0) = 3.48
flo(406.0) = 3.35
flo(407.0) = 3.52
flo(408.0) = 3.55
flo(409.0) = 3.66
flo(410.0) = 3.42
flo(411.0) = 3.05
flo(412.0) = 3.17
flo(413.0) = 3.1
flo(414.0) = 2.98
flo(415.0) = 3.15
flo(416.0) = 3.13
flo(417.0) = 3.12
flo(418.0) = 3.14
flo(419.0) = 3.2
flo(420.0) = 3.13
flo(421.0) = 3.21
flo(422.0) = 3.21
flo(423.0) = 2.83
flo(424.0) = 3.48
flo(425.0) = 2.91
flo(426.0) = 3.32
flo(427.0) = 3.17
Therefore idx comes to 3.38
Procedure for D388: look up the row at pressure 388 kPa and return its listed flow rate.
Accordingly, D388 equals 3.15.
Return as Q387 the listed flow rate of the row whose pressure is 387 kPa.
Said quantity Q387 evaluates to 3.06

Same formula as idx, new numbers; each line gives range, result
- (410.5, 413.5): 3.11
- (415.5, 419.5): 3.15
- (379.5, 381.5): 3.02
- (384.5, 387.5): 3.11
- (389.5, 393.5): 3.23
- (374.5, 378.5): 2.84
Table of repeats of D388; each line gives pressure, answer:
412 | 3.17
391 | 3.16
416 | 3.13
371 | 2.73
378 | 2.91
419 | 3.2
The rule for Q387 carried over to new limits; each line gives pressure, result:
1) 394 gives 3.33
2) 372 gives 2.55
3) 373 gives 2.64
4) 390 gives 3.1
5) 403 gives 3.34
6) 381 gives 2.93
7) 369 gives 2.97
